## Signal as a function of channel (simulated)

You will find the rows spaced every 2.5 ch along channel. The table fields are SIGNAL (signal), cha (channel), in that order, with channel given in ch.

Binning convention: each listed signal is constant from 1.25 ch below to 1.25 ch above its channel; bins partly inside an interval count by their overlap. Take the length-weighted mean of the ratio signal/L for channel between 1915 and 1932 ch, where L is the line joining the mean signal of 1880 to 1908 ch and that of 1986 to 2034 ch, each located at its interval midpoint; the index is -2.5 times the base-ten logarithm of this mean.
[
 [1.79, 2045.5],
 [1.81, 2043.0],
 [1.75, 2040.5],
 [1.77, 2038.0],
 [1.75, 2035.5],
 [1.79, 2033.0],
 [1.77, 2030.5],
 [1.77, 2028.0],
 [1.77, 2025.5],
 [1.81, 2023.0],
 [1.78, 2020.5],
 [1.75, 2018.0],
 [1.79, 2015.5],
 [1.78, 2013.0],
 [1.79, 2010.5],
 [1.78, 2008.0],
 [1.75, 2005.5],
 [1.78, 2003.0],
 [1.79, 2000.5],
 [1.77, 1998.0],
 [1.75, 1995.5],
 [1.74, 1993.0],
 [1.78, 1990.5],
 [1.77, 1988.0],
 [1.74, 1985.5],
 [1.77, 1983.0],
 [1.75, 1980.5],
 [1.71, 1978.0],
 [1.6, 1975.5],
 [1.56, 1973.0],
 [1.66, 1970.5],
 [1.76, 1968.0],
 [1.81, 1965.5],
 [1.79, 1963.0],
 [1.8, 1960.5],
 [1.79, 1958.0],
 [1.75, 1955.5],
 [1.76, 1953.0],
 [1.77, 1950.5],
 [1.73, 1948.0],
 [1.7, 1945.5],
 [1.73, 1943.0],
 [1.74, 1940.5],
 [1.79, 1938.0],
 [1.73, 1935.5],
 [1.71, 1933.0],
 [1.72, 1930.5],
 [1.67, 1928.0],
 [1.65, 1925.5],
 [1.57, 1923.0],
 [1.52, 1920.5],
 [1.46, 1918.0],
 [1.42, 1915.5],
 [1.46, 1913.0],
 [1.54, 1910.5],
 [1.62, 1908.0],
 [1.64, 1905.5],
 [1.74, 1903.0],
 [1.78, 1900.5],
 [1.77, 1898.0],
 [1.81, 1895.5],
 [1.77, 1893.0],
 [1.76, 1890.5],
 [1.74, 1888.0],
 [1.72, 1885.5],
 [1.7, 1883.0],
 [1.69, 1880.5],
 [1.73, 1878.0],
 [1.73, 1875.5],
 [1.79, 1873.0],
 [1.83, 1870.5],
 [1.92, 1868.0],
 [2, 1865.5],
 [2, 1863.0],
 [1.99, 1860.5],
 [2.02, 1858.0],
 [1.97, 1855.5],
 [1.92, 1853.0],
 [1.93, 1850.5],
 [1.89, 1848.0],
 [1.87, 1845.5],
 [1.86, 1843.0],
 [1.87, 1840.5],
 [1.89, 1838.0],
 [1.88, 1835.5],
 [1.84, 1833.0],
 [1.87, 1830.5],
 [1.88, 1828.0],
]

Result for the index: 0.106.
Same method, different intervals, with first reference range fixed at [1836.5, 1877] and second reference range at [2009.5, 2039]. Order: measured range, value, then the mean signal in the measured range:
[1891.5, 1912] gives 0.10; 1.71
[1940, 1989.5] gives 0.05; 1.73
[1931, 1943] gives 0.06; 1.74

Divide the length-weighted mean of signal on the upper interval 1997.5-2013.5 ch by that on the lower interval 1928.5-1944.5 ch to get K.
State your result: 1.03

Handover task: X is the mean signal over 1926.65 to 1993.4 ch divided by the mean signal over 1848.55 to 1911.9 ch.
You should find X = 1.0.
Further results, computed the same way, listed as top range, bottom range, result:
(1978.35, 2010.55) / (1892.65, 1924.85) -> 1.09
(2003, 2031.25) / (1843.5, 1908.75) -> 0.97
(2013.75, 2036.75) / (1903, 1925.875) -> 1.15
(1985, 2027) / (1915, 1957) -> 1.06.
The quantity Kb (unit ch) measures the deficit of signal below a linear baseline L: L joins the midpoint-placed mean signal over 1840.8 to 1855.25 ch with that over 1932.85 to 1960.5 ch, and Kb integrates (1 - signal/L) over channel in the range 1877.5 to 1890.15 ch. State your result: 0.9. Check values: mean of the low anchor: 1.9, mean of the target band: 1.72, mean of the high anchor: 1.75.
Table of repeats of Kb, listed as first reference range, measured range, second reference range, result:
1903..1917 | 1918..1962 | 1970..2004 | -2.31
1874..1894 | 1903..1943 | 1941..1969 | 2.85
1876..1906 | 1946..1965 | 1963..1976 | -0.75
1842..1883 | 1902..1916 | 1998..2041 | 2.07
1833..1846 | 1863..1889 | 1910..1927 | -1.32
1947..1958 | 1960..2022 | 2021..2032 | 0.69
